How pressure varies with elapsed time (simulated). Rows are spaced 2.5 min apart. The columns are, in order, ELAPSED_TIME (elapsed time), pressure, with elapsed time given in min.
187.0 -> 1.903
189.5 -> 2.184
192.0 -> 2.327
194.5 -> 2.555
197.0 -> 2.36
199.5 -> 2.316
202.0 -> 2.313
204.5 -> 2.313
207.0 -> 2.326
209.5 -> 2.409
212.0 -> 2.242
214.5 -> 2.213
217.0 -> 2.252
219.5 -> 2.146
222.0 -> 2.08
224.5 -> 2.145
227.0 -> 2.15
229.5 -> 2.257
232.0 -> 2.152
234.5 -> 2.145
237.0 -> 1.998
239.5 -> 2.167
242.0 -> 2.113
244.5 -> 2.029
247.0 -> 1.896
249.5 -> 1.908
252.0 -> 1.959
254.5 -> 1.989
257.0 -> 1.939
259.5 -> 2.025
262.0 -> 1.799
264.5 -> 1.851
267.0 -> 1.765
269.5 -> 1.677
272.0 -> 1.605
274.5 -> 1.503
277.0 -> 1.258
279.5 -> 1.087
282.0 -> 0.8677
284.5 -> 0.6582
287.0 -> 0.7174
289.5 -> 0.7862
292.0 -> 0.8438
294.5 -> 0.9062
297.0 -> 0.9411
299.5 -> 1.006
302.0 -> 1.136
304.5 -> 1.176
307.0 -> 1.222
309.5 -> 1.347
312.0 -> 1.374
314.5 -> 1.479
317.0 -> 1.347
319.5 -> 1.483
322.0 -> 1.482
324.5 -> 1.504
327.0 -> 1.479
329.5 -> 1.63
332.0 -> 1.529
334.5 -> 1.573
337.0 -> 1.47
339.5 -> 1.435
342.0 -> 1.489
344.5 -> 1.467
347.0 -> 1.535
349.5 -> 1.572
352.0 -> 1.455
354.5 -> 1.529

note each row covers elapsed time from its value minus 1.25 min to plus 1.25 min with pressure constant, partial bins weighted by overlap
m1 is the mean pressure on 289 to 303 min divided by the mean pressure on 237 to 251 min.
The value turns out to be 0.47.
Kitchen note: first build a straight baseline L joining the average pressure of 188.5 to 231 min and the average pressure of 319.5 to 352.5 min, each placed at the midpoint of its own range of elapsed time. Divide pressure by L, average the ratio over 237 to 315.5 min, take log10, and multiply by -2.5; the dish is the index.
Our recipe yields 0.281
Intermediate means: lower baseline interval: 2.27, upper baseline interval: 1.51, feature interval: 1.46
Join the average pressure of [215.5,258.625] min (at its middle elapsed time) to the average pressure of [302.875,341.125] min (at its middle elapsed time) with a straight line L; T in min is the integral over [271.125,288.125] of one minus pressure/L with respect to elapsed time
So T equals 6.49 min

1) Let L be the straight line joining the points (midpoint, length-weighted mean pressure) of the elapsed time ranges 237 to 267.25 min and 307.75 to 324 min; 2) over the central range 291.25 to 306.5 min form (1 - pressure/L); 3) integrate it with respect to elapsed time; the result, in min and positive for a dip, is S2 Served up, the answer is 5.3 min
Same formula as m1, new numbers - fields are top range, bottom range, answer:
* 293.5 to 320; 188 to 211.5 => 0.52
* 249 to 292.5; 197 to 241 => 0.66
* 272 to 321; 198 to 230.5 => 0.50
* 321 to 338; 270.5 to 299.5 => 1.49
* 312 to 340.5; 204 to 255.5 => 0.70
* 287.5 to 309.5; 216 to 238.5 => 0.47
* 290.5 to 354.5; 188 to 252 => 0.62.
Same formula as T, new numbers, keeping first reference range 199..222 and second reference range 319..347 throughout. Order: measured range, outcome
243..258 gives 0.47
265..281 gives 3.35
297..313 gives 4.68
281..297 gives 8.74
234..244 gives -0.03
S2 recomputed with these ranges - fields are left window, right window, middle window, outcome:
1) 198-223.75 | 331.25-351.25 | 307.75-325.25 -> 2.39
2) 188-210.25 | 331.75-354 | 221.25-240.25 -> 0.15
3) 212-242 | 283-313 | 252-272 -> -3.32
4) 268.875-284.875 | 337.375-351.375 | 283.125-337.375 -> 6.14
